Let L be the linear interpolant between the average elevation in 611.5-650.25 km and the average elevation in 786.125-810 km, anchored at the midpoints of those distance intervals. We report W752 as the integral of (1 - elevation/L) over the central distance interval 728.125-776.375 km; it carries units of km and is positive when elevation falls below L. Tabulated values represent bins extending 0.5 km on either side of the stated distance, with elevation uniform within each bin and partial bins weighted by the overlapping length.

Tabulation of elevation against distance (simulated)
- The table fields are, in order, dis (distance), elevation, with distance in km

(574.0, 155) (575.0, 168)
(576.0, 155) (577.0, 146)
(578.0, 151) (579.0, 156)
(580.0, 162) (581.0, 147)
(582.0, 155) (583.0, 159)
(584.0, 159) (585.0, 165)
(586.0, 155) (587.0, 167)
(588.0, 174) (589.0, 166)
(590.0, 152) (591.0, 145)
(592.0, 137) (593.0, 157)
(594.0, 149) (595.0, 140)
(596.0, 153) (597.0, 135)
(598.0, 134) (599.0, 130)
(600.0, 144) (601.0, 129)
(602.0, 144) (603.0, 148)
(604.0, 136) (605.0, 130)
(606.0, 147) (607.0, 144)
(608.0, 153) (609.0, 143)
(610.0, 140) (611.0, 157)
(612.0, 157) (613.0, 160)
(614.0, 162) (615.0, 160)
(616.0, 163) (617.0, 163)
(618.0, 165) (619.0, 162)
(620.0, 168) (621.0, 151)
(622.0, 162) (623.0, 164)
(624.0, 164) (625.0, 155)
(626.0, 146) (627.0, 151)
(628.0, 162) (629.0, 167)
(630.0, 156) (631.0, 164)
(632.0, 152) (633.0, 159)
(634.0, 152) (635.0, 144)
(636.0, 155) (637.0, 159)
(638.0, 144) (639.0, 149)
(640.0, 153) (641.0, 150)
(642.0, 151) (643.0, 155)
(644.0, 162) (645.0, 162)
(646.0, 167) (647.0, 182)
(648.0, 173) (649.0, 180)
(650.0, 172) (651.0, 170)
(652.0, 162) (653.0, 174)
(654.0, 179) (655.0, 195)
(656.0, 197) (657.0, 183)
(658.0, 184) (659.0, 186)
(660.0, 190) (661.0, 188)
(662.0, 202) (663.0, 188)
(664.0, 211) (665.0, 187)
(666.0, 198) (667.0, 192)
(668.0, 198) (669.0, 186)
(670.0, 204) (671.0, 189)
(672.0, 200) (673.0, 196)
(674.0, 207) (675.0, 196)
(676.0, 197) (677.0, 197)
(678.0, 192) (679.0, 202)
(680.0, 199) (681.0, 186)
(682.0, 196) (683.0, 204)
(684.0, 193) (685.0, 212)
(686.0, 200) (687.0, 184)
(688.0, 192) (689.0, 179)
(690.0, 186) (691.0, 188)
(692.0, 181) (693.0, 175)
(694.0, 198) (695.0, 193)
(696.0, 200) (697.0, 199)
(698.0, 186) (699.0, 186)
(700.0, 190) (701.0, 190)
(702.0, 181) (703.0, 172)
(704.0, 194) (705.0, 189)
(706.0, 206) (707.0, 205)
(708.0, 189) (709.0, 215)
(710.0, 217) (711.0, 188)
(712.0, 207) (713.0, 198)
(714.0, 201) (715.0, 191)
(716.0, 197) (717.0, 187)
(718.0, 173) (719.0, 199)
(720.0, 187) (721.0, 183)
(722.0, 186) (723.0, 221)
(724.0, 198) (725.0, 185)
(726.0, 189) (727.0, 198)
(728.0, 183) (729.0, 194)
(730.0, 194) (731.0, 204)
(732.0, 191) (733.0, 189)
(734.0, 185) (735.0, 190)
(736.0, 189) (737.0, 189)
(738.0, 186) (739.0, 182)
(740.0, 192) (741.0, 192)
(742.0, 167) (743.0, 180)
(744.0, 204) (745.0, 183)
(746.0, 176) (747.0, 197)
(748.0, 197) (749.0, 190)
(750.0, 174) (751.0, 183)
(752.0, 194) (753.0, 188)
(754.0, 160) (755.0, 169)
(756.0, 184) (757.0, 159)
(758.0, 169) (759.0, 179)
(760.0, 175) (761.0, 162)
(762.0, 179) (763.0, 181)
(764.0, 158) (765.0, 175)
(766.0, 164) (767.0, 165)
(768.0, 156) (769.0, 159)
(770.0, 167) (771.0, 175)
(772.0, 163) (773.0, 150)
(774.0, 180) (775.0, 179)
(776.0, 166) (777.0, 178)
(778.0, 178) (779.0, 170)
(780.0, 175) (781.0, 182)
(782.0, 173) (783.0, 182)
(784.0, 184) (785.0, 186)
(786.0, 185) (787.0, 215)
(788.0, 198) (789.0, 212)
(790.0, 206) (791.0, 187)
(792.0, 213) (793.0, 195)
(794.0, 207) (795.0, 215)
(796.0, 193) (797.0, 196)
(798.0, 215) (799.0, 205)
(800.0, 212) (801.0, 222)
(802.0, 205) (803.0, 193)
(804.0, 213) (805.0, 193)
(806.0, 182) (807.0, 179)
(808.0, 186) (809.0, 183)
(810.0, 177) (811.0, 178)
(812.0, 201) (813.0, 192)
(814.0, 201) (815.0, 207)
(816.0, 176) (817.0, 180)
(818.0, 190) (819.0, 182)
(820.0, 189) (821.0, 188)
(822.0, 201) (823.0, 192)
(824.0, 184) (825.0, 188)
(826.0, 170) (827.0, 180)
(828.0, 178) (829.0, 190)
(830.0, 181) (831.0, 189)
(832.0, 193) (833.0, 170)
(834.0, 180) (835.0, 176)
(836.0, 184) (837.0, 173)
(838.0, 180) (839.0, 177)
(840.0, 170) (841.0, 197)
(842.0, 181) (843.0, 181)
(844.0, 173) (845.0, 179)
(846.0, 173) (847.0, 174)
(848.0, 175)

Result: 2.55 km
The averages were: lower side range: 159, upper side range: 200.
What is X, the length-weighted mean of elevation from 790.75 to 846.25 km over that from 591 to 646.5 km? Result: 1.24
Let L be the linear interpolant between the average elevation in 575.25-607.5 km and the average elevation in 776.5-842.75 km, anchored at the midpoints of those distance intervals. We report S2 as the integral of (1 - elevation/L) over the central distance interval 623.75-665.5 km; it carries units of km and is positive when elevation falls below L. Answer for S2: -2.5 km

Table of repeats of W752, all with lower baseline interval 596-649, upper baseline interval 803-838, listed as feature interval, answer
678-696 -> -3.1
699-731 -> -4.7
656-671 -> -3.0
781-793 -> -0.9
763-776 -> 0.8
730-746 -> -1.4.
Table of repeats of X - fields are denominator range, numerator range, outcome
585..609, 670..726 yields 1.32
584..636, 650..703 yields 1.25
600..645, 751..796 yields 1.17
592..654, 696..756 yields 1.23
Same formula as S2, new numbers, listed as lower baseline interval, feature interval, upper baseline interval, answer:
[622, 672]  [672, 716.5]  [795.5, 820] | -4.0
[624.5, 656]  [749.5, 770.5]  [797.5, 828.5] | 1.3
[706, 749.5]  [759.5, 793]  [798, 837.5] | 2.2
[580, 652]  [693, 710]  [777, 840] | -2.3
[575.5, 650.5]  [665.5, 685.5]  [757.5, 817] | -3.8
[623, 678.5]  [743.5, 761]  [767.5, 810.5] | 0.4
